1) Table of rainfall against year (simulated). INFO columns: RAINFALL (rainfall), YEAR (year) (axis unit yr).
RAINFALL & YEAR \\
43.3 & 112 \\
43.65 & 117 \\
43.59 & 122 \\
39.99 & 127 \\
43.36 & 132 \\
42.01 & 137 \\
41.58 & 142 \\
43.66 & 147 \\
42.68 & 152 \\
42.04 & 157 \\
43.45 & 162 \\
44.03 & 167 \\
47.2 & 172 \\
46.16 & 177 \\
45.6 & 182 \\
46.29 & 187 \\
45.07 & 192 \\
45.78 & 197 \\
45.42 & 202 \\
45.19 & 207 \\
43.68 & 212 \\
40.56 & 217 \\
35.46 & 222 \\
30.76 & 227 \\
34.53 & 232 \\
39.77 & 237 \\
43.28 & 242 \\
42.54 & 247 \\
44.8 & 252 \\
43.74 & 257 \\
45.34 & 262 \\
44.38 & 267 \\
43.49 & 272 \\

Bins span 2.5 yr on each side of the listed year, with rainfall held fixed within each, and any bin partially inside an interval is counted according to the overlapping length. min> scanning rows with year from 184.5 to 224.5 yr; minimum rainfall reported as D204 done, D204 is 35.46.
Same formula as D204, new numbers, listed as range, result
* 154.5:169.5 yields 42.04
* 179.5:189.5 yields 45.6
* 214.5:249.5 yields 30.76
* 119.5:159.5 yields 39.99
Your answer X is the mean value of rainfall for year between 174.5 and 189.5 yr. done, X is 46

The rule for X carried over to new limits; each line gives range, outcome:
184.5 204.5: 45.6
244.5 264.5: 44.1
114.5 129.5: 42.4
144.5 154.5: 43.2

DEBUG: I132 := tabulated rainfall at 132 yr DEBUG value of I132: 43.36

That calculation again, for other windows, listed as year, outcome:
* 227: 30.76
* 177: 46.16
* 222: 35.46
